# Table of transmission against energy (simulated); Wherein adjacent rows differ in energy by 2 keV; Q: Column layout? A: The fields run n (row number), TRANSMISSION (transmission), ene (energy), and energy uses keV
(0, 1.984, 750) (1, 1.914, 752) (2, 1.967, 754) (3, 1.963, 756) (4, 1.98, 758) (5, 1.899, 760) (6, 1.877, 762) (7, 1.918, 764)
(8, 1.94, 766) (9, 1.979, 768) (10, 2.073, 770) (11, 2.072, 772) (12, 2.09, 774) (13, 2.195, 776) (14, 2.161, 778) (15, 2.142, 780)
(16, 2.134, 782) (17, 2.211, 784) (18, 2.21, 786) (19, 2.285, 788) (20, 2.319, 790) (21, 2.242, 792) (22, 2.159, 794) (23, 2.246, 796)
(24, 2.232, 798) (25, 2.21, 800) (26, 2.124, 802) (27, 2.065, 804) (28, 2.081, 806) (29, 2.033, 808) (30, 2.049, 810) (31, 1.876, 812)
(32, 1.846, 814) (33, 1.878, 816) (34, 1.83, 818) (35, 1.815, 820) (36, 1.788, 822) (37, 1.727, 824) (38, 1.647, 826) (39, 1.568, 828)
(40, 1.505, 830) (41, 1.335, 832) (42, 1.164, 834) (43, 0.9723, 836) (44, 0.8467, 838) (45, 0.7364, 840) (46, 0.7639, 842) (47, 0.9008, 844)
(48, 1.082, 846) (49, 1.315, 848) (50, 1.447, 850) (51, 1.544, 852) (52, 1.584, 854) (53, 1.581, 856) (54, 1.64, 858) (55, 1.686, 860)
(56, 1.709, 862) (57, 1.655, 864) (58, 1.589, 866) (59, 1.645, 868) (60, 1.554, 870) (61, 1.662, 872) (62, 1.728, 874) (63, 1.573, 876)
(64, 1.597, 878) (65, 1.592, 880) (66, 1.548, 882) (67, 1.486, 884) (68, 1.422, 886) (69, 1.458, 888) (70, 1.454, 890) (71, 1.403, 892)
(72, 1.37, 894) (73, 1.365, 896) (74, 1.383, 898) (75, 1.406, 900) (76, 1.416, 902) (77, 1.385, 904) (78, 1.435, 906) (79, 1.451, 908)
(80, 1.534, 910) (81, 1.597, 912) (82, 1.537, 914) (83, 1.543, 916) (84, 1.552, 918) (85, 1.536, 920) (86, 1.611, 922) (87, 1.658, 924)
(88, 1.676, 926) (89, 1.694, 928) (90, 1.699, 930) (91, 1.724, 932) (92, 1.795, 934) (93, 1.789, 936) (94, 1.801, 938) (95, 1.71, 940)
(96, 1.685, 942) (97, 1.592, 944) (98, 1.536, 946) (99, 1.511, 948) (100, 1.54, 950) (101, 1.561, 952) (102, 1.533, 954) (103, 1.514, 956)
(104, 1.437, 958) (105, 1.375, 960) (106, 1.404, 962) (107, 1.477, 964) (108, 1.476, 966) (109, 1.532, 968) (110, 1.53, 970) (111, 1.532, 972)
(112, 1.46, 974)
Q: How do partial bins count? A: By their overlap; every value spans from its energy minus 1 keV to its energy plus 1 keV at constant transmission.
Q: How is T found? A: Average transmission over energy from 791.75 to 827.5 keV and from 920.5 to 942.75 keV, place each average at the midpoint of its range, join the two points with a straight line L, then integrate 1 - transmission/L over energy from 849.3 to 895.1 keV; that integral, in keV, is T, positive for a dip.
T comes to 7.0 keV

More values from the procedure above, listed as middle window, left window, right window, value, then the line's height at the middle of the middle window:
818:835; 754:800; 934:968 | 3.21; 1.95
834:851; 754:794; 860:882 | 7.18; 1.76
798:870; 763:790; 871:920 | 9.34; 1.82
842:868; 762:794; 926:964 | 5.86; 1.88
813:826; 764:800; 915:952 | 1.45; 2.03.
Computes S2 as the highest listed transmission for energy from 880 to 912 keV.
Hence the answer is 1.597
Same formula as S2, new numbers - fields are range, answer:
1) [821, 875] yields 1.788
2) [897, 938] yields 1.801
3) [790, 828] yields 2.319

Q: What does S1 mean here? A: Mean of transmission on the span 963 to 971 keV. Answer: 1.5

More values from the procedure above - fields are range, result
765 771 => 2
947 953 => 1.54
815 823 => 1.83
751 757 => 1.95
